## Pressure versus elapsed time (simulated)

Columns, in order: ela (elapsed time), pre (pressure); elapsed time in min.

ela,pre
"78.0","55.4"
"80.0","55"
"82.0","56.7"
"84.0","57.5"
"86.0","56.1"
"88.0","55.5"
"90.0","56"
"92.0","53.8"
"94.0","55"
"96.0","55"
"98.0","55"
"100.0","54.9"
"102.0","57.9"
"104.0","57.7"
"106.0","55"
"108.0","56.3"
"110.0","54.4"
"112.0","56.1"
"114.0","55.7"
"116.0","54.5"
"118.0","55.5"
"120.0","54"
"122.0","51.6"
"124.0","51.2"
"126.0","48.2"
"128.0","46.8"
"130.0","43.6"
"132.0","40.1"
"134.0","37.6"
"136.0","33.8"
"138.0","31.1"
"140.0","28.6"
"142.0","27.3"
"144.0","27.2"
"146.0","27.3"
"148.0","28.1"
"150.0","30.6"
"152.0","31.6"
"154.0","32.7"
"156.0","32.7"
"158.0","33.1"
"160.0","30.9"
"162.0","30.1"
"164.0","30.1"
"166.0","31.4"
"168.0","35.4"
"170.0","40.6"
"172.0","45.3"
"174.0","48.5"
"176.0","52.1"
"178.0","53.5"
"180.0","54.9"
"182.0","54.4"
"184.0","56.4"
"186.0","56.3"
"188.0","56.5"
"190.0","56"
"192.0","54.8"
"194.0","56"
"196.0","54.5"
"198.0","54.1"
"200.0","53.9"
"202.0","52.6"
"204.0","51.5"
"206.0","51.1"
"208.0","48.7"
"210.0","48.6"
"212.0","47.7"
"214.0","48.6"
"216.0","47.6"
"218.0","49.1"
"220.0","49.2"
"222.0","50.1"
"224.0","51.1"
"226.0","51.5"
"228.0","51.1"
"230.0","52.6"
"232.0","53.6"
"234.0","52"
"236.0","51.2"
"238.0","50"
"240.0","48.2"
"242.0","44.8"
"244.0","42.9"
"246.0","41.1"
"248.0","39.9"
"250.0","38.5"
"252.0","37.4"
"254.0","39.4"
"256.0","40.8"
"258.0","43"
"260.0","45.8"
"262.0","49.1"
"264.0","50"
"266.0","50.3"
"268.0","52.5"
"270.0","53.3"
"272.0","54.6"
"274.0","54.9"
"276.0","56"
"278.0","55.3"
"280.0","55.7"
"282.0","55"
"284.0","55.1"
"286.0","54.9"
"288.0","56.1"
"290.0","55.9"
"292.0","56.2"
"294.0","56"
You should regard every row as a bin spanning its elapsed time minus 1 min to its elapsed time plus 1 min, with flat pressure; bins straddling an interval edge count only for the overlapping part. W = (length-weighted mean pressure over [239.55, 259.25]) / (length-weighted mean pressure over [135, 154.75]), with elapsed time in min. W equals 1.39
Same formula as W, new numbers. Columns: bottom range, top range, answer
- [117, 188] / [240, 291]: 1.20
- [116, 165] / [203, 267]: 1.27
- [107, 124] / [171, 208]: 0.98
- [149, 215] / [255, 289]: 1.13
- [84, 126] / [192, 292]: 0.91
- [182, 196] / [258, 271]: 0.89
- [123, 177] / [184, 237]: 1.44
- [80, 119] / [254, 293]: 0.93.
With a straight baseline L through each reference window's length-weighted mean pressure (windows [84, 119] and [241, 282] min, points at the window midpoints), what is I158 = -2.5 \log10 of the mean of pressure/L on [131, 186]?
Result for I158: 0.364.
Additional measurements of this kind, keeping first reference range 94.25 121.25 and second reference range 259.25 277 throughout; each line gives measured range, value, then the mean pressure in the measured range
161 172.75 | 0.466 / 35.3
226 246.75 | 0.078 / 49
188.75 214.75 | 0.024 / 52.2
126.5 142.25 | 0.431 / 36.9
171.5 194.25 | -0.001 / 53.8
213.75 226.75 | 0.071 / 49.6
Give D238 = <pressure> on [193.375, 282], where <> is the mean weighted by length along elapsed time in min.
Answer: 49.4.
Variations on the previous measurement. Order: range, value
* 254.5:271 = 47.8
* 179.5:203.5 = 55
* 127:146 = 34.7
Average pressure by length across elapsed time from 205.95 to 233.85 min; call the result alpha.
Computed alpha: 50.1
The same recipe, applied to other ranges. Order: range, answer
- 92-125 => 55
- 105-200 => 44.3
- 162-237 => 49.8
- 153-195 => 44.8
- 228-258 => 45.3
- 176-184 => 54.3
